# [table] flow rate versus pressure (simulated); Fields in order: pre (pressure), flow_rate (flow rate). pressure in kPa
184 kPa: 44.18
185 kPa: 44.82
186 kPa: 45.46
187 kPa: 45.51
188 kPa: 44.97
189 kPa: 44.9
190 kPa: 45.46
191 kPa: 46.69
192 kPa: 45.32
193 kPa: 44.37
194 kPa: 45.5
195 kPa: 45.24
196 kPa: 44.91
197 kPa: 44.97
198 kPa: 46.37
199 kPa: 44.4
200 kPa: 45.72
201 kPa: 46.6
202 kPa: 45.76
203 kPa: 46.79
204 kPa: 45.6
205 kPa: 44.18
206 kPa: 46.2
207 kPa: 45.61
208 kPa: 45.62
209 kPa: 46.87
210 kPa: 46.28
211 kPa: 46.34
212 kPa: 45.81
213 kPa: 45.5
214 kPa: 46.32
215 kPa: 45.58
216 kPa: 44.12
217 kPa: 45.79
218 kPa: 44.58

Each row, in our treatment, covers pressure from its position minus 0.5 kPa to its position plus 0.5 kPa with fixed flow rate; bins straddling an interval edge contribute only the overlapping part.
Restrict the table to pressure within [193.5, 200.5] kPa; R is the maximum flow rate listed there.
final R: 46.37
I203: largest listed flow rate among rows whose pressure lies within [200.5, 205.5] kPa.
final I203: 46.79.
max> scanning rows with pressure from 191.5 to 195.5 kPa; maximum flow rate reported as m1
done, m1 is 45.5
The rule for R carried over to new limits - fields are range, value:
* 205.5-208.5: 46.2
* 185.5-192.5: 46.69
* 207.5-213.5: 46.87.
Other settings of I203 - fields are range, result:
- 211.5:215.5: 46.32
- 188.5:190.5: 45.46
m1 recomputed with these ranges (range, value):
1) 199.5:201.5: 46.6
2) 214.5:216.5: 45.58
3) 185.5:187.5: 45.51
